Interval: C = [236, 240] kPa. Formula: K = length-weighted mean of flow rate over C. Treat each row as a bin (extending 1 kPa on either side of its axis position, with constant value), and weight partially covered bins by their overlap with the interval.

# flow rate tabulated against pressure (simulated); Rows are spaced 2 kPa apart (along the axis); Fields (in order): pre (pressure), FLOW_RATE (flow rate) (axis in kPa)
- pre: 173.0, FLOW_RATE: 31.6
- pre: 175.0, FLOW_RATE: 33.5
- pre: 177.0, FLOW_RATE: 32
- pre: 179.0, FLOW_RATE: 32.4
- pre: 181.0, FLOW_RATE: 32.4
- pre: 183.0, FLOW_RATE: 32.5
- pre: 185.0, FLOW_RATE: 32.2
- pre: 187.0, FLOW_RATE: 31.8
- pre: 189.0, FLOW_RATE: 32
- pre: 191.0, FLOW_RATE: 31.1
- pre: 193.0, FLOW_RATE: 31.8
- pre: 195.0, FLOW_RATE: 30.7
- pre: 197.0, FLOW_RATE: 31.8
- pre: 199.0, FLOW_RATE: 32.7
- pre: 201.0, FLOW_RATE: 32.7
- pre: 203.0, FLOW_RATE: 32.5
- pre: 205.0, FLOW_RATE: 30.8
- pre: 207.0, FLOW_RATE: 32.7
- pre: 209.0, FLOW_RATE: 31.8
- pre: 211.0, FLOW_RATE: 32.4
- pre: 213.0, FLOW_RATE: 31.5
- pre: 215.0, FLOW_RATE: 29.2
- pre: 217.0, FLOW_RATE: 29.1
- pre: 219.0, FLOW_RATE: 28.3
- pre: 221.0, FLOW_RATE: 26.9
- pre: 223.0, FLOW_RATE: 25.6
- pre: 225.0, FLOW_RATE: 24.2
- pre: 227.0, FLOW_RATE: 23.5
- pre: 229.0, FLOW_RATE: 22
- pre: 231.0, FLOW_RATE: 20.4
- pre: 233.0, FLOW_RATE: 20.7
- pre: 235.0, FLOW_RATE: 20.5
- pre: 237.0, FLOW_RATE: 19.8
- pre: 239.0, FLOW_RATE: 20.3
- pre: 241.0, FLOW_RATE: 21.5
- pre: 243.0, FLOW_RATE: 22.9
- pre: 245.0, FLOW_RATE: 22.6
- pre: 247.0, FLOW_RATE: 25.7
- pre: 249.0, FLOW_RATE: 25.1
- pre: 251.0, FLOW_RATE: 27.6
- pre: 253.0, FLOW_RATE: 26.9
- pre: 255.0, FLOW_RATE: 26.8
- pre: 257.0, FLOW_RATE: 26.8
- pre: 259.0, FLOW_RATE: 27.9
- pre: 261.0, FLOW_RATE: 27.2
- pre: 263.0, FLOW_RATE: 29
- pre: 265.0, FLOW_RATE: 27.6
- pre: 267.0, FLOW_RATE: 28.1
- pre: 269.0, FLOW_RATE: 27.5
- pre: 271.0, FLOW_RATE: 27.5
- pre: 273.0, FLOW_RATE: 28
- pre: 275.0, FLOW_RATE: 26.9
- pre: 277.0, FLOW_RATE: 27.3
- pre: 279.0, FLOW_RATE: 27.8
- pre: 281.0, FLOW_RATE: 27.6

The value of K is 20.1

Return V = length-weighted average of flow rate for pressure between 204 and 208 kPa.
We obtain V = 31.8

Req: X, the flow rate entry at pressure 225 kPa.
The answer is 24.2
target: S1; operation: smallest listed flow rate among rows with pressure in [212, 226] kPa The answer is 24.2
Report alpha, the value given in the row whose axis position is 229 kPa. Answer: 22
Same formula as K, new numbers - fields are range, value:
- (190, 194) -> 31.5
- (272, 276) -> 27.4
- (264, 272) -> 27.7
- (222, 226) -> 24.9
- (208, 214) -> 31.9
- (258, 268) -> 28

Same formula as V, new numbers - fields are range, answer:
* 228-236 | 20.9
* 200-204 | 32.6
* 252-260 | 27.1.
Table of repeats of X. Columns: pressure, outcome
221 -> 26.9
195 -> 30.7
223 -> 25.6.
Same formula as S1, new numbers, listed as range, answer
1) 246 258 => 25.1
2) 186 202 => 30.7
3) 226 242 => 19.8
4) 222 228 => 23.5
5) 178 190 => 31.8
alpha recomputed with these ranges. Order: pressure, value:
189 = 32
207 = 32.7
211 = 32.4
